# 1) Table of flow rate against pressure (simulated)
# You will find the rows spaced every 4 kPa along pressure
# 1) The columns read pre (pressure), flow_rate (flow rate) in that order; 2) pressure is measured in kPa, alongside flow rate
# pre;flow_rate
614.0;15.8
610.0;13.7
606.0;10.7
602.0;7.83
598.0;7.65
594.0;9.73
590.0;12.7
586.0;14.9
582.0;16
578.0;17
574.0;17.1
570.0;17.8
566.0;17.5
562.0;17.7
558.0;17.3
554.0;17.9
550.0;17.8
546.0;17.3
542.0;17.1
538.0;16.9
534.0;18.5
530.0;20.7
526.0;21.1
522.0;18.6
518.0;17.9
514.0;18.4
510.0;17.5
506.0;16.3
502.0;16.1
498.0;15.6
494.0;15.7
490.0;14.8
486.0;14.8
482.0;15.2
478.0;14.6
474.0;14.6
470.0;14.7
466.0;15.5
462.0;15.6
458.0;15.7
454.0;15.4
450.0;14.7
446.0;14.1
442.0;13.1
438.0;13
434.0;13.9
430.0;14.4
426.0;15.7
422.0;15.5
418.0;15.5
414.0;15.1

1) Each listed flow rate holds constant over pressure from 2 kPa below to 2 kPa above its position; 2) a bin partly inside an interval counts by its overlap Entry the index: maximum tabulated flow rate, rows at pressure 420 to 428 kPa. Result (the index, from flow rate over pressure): 15.7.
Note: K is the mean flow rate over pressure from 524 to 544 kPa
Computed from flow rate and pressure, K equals 18.9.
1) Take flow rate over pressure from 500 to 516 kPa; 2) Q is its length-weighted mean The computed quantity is 17.1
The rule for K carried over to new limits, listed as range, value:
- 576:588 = 16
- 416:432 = 15.3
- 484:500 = 15.2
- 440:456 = 14.3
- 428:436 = 14.2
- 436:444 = 13.1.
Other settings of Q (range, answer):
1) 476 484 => 14.9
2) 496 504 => 15.9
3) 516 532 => 19.6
